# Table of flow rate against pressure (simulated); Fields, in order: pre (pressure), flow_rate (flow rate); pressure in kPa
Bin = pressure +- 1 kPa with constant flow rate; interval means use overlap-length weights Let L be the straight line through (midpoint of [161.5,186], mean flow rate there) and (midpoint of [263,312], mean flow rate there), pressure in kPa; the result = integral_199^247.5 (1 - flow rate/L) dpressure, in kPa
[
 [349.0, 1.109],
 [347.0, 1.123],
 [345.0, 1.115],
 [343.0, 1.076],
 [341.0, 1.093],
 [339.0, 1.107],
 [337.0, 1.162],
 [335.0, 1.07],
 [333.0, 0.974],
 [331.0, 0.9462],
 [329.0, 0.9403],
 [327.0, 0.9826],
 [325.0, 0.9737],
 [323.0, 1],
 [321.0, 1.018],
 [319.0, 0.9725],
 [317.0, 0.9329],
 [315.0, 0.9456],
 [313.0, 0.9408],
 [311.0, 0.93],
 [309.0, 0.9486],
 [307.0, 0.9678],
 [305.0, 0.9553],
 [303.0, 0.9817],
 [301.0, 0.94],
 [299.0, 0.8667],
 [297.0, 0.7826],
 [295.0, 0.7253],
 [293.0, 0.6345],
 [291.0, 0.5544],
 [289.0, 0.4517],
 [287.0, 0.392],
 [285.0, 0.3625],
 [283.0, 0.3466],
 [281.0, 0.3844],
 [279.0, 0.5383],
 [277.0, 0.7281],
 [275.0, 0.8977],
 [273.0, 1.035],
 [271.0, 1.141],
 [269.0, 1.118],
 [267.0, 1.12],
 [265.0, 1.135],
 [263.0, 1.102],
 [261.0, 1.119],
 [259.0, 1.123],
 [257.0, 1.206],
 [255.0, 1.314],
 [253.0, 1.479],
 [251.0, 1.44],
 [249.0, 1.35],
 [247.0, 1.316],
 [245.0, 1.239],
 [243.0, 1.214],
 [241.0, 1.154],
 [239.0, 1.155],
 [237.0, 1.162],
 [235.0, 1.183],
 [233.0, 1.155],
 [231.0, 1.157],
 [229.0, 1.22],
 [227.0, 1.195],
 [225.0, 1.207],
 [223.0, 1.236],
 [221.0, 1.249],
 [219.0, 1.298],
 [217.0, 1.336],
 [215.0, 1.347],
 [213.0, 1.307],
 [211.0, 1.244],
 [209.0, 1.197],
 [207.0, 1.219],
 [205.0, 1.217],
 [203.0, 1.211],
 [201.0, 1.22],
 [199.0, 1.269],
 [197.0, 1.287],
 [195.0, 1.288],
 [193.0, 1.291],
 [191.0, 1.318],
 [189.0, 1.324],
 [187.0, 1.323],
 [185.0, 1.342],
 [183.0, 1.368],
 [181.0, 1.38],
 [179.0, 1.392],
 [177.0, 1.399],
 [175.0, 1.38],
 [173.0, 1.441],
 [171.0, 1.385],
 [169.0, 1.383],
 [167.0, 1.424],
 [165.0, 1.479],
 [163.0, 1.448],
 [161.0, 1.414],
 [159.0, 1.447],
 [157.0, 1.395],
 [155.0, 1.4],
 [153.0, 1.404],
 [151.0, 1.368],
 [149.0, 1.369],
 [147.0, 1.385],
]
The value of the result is -3.9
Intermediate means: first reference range 1.4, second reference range 0.795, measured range 1.23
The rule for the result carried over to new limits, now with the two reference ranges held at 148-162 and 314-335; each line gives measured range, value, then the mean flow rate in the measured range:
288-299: 4.2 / 0.651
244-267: -2.1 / 1.25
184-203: 0.2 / 1.29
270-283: 4.1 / 0.754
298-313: 1.2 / 0.941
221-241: 0.4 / 1.19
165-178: -0.5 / 1.41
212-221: -0.5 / 1.31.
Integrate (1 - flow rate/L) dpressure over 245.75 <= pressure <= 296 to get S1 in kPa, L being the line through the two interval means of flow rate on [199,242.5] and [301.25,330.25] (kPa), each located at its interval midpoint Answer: 8.1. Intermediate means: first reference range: 1.22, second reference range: 0.963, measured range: 0.922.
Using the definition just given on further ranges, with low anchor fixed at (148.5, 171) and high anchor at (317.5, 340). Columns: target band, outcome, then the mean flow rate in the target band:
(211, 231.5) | 0.15 kPa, 1.26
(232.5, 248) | 0.28 kPa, 1.2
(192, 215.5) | 0.92 kPa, 1.26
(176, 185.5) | -0.11 kPa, 1.38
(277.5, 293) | 9.16 kPa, 0.455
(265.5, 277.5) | 1.30 kPa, 1.02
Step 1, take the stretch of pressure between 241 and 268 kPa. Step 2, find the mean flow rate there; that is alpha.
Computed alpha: 1.24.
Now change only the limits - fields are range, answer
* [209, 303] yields 1.04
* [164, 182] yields 1.41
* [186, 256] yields 1.26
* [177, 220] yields 1.3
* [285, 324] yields 0.827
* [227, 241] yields 1.17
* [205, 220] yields 1.27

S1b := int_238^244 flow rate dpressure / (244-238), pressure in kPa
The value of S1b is 1.17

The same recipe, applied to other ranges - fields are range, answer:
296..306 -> 0.905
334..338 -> 1.12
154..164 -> 1.42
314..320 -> 0.95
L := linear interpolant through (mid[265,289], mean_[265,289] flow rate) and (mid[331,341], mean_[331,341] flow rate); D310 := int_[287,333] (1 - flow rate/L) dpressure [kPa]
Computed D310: 2.7 kPa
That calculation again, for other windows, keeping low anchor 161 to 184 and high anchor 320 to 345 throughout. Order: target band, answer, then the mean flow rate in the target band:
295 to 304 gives 1.9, 0.874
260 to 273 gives 0.8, 1.12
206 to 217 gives 0.4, 1.27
